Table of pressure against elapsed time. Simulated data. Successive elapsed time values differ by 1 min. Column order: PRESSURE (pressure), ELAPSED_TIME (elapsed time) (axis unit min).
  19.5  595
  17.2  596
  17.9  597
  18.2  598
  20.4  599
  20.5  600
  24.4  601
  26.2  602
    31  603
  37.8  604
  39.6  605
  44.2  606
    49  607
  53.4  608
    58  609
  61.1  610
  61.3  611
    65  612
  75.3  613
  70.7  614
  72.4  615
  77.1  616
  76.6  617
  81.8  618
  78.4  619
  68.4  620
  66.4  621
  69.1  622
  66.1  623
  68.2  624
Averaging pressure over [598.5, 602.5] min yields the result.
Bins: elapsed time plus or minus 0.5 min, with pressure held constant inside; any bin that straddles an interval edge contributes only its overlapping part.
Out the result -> 22.9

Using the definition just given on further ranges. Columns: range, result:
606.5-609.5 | 53.5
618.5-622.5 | 70.6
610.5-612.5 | 63.1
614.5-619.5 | 77.3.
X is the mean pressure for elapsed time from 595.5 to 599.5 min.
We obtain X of 18.4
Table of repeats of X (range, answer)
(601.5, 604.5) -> 31.7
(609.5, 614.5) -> 66.7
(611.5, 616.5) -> 72.1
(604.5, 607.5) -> 44.3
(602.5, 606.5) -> 38.2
